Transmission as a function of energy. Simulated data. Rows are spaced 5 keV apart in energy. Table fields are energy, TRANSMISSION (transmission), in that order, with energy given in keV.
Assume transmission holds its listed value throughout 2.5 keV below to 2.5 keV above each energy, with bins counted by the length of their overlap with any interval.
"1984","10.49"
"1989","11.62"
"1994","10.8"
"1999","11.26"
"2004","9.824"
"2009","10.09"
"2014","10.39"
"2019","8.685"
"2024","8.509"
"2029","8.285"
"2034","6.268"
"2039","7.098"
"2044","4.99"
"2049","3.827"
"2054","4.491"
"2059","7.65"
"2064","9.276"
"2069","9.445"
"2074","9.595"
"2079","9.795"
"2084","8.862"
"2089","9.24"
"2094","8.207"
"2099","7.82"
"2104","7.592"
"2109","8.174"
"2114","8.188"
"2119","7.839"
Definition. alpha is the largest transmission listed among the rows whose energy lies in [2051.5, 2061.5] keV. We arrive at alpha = 7.65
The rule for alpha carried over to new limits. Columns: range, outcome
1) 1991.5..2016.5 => 11.26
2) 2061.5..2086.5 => 9.795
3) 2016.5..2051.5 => 8.685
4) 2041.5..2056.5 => 4.99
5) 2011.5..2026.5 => 10.39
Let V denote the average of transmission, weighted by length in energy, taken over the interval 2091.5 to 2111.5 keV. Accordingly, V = 7.95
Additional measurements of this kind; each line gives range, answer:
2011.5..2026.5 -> 9.19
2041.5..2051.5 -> 4.41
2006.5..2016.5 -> 10.2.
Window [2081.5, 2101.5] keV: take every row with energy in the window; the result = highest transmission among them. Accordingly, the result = 9.24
